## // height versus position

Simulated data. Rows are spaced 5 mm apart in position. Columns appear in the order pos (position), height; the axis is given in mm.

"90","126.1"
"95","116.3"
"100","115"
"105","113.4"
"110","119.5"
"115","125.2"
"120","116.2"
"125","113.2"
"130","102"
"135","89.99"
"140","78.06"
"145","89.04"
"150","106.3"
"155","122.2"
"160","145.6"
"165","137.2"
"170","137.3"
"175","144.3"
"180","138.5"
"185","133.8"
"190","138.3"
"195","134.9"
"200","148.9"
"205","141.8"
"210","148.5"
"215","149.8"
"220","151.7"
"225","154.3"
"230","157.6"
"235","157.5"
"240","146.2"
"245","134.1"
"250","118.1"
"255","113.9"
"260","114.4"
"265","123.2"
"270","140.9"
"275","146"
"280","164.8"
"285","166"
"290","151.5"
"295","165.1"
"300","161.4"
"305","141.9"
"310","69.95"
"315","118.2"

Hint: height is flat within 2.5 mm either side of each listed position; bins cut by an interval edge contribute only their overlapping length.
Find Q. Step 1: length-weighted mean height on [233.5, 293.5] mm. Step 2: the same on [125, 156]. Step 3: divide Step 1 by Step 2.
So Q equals 1.43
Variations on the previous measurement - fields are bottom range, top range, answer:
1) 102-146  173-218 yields 1.34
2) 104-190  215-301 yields 1.22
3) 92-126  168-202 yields 1.19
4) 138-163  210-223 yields 1.37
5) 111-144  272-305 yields 1.51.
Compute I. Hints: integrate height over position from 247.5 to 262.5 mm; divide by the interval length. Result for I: 115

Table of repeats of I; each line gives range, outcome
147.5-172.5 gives 130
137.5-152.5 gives 91.1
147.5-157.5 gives 114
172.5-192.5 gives 139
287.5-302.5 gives 159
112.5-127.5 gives 118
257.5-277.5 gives 131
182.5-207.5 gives 140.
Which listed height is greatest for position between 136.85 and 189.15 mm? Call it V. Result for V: 145.6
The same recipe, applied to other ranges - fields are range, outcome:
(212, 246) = 157.6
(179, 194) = 138.5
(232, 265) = 157.5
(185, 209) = 148.9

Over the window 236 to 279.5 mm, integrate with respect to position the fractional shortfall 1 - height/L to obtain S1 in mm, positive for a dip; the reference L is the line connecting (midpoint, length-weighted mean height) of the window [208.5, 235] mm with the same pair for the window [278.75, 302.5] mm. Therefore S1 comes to 7.00 mm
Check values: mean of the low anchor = 153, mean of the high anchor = 162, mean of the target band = 132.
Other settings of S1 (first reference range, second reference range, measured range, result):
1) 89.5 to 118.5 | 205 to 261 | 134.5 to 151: 4.7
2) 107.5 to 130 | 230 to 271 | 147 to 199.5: -4.6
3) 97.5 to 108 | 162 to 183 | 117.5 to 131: 1.2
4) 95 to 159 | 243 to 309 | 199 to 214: -2.5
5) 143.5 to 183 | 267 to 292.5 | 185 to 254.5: -1.5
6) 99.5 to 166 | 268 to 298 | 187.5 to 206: -1.5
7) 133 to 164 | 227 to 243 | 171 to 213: -3.6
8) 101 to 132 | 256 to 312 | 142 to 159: 1.7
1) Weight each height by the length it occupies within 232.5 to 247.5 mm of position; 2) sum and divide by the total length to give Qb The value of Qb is 146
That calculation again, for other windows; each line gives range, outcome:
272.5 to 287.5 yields 159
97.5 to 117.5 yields 118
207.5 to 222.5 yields 150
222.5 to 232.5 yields 156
